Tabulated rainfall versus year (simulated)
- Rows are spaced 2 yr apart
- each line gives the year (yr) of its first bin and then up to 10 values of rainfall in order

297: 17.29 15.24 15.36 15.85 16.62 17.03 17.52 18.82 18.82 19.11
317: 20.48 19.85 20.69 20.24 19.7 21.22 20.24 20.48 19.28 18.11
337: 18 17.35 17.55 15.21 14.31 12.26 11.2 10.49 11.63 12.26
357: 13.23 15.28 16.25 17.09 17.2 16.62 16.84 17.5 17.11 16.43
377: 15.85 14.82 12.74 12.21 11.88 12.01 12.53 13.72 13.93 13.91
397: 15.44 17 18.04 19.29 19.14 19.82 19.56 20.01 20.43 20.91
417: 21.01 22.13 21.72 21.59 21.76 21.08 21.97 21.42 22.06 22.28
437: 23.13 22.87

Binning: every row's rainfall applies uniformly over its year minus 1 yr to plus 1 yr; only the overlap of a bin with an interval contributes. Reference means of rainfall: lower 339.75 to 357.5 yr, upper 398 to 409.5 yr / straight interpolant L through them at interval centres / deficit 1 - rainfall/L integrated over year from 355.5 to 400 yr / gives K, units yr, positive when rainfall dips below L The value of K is 2.84 yr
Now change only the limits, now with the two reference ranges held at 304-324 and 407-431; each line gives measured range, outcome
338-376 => 9.1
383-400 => 5.6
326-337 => -0.2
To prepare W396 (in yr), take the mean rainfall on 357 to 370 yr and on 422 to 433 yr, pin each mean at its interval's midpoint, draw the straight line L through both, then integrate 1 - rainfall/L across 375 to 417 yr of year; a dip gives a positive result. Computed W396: 6.2 yr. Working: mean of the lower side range 16.3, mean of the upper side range 21.6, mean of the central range 16.3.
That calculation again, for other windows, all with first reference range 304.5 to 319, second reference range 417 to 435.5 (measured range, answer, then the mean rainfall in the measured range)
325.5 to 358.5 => 5.89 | 15.9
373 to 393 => 6.56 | 13.8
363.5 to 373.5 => 1.52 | 17.1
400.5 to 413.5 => 1.04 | 19.5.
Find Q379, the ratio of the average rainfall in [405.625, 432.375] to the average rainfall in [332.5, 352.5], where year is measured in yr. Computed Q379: 1.4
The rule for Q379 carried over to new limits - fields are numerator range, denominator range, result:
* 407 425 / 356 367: 1.32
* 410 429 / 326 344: 1.14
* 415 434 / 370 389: 1.50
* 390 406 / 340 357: 1.24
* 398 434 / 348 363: 1.55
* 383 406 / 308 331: 0.76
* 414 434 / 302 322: 1.17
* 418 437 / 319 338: 1.10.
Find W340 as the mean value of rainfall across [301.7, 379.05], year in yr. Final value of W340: 16.9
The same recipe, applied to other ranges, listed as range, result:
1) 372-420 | 16.7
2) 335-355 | 14.3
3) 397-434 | 20.4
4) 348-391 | 14.3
